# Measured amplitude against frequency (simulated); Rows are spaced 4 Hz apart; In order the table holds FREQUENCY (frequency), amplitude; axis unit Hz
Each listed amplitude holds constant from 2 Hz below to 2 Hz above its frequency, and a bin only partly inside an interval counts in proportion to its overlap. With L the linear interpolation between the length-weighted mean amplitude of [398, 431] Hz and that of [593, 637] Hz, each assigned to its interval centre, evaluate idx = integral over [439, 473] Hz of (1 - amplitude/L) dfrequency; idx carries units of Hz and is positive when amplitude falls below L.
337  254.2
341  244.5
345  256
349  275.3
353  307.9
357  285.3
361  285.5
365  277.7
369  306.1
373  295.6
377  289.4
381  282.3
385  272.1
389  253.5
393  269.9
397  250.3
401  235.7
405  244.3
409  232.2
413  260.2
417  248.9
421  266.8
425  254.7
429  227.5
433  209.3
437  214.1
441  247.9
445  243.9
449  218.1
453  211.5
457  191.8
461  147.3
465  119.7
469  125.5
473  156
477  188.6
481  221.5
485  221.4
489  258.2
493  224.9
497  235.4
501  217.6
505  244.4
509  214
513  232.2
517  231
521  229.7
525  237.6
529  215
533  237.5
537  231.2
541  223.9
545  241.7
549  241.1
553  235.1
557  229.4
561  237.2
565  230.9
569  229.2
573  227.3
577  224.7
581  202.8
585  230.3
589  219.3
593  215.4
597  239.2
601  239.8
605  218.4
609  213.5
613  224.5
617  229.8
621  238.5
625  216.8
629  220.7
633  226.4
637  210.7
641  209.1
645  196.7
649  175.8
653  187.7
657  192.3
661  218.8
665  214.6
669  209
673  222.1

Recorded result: 7.9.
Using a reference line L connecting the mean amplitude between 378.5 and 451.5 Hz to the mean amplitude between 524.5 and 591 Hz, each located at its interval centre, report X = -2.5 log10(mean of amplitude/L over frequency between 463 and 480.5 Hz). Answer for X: 0.480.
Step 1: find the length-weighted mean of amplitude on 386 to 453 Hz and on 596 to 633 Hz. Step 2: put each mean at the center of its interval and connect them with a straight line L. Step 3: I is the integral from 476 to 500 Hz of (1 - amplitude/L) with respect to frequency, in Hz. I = 1.0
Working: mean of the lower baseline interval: 242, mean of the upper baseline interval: 226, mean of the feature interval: 226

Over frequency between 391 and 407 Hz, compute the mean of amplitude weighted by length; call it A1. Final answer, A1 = 250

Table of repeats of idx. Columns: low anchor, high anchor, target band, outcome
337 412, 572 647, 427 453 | 3.1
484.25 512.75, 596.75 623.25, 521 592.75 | 0.3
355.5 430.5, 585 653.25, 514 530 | 0.6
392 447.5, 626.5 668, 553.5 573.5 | -1.1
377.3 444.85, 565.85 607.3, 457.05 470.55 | 5.7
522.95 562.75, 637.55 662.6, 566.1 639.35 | -3.8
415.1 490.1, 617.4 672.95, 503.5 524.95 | -2.2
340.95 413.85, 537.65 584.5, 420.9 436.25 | 1.5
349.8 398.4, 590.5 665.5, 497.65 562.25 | 2.6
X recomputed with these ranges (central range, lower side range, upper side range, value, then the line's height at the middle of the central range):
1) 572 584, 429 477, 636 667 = -0.113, 197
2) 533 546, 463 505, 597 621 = -0.101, 212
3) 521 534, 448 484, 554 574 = -0.094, 211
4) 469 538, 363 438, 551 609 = 0.091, 240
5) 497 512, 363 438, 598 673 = 0.053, 239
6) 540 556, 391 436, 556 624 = -0.024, 231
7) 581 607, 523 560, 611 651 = -0.015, 222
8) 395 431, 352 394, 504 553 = 0.099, 270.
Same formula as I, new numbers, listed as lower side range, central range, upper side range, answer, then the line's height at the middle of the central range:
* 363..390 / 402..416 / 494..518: 1.3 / 270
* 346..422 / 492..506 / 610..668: 0.8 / 244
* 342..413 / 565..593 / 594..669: 0.5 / 227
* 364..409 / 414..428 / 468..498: -0.5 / 246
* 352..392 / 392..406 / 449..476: 0.0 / 249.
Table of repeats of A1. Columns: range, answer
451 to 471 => 159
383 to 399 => 261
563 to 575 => 229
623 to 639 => 219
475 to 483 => 205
